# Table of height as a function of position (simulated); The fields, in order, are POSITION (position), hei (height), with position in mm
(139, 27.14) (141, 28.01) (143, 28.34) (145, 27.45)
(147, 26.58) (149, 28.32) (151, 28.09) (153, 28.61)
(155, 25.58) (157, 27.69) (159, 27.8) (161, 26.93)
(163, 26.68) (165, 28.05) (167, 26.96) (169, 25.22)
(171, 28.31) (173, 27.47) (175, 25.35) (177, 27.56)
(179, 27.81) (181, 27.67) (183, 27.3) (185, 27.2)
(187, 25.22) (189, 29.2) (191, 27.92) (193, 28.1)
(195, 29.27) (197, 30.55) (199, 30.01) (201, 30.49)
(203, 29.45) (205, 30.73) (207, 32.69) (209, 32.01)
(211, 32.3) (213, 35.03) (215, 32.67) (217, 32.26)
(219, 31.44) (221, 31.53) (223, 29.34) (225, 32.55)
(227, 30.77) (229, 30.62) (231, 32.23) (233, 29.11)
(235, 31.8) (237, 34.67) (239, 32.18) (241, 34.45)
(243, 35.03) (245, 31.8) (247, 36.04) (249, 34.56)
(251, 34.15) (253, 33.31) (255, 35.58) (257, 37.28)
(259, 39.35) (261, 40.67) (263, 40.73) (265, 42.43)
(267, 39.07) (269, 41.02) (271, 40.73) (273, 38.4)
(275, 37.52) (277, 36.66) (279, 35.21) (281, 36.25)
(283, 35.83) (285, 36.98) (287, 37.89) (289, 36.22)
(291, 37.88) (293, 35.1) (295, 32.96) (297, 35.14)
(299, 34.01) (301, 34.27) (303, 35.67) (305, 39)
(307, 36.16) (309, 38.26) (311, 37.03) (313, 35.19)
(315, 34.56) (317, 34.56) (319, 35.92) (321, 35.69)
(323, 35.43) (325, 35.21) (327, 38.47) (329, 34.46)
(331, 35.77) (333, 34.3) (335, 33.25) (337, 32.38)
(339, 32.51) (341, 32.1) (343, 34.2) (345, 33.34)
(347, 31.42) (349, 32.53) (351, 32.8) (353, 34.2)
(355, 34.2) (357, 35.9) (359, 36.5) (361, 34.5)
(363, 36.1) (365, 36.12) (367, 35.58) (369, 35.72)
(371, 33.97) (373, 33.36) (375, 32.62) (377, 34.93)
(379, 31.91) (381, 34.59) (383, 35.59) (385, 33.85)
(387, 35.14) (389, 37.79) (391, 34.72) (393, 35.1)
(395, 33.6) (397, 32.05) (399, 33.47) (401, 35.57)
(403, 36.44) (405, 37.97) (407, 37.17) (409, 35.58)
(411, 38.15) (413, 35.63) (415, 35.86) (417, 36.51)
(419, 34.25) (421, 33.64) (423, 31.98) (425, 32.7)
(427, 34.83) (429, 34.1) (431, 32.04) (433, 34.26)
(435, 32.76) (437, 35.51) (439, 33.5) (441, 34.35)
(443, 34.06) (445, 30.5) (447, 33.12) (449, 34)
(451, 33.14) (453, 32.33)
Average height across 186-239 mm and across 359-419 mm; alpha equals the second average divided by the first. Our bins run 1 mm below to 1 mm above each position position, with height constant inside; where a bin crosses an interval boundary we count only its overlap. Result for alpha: 1.1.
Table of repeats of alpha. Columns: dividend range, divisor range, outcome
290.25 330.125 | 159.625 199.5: 1.29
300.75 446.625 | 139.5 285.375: 1.09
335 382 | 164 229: 1.15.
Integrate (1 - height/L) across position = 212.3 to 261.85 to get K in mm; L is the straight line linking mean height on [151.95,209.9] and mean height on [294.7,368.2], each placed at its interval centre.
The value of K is -4.5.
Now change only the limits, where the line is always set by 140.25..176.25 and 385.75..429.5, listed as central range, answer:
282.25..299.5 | -2.4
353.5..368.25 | -0.8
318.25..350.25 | -1.3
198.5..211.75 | -1.1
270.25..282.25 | -2.5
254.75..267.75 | -3.8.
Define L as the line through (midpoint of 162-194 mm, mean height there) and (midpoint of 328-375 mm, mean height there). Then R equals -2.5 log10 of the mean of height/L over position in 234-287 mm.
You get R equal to -0.20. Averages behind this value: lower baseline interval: 27.3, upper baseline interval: 34.1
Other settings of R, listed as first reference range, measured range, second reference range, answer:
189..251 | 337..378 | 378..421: 0.01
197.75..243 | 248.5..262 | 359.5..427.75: -0.13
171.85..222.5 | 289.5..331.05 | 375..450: -0.11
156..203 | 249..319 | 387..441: -0.19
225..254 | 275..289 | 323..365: -0.10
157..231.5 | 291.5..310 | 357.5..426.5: -0.11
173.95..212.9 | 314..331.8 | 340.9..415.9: -0.08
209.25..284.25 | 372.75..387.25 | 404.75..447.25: 0.02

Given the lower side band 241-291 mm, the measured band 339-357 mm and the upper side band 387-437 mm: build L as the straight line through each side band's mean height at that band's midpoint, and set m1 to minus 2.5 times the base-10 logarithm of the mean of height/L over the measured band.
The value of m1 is 0.08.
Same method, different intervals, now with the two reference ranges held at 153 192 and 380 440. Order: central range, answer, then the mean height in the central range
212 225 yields -0.12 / 32.1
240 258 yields -0.17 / 34.7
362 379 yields -0.03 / 34.6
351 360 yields -0.06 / 34.9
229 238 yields -0.09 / 31.8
